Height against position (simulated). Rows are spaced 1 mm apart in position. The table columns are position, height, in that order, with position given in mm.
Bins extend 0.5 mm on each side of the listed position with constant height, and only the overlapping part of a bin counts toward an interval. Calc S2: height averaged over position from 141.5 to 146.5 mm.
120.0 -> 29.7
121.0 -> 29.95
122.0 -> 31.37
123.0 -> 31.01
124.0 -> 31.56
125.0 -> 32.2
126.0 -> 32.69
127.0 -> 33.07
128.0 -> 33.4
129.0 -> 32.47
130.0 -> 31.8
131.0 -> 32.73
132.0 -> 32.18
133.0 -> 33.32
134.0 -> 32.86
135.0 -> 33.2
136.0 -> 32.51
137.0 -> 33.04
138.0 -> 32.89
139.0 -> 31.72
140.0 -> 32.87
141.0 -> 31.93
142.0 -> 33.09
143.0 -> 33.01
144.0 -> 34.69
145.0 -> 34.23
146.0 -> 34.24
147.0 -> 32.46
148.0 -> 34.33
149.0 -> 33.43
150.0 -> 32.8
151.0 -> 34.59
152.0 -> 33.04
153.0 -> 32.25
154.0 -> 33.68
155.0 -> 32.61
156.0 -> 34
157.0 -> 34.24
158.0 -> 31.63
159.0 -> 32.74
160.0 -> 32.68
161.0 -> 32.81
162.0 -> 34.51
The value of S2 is 33.9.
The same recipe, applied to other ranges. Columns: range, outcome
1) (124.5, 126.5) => 32.4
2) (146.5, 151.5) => 33.5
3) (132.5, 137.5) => 33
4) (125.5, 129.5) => 32.9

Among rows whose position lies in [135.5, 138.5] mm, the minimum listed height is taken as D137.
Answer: 32.51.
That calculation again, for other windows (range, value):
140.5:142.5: 31.93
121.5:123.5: 31.01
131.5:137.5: 32.18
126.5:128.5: 33.07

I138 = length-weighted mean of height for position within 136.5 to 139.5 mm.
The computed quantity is 32.6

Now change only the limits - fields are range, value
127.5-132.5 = 32.5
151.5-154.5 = 33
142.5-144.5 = 33.8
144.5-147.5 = 33.6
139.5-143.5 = 32.7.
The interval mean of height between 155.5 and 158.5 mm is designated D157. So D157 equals 33.3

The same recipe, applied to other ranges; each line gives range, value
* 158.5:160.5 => 32.7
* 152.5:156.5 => 33.1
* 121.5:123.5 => 31.2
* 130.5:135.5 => 32.9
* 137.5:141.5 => 32.4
